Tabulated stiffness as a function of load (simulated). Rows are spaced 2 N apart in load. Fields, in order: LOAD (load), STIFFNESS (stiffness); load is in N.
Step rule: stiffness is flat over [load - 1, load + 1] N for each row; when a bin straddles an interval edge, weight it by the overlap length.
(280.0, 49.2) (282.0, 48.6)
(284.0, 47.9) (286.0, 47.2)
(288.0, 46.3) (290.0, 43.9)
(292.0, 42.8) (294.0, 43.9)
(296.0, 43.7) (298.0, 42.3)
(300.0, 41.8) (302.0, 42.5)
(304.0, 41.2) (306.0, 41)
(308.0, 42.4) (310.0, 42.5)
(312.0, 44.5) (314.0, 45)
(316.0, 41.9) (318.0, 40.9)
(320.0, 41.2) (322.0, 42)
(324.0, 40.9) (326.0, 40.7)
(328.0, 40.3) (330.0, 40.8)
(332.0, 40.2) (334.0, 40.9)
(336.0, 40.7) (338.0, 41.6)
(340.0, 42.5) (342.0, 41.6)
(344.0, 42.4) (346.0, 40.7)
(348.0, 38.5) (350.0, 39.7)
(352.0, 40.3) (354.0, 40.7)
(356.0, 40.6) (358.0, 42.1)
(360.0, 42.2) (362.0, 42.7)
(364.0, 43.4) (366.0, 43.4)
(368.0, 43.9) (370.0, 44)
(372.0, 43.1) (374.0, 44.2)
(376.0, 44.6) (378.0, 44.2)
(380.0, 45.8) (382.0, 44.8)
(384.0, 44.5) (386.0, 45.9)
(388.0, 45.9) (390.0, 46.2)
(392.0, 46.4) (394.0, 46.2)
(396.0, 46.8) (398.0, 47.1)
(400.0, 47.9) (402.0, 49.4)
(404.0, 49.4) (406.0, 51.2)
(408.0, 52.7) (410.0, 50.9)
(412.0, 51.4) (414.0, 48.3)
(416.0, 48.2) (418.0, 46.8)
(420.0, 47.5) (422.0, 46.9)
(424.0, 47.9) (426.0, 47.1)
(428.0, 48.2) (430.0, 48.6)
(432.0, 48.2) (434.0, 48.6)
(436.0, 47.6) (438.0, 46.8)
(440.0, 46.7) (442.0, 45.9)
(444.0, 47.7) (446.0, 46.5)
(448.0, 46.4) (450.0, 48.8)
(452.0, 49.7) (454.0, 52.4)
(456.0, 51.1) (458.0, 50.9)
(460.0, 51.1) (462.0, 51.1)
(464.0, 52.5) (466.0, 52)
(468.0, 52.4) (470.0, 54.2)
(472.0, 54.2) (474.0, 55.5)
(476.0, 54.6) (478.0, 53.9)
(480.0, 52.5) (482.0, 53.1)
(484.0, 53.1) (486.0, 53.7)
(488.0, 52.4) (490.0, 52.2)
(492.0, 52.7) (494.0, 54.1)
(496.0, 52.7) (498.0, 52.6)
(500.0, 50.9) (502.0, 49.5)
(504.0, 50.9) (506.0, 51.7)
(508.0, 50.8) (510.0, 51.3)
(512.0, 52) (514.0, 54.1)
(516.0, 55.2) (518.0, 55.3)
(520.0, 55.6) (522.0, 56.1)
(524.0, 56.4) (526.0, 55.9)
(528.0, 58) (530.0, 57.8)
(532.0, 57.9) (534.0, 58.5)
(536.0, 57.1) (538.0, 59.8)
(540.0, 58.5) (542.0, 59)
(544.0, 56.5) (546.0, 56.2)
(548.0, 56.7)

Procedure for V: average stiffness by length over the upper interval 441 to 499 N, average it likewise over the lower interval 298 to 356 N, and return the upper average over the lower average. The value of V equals 1.25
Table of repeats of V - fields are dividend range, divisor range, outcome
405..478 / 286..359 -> 1.19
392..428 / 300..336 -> 1.16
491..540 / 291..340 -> 1.30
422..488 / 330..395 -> 1.17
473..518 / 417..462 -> 1.09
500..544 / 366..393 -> 1.23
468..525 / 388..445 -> 1.11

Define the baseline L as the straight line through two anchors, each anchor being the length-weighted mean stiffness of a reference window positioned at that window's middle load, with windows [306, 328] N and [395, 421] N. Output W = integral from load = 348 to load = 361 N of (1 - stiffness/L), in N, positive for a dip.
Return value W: 1.2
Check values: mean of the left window 42.1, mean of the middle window 40.7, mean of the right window 49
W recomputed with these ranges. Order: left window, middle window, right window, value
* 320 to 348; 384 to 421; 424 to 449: -2.3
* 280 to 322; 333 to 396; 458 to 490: 5.4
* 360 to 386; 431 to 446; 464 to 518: 0.5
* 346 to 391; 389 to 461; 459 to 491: -0.1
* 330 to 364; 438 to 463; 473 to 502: 0.5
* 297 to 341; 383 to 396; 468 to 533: 0.1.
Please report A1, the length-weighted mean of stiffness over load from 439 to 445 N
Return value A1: 46.8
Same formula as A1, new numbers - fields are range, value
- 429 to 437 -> 48.2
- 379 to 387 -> 45.2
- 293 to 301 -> 42.9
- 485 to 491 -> 52.8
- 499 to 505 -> 50.4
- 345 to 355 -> 40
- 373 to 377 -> 44.4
